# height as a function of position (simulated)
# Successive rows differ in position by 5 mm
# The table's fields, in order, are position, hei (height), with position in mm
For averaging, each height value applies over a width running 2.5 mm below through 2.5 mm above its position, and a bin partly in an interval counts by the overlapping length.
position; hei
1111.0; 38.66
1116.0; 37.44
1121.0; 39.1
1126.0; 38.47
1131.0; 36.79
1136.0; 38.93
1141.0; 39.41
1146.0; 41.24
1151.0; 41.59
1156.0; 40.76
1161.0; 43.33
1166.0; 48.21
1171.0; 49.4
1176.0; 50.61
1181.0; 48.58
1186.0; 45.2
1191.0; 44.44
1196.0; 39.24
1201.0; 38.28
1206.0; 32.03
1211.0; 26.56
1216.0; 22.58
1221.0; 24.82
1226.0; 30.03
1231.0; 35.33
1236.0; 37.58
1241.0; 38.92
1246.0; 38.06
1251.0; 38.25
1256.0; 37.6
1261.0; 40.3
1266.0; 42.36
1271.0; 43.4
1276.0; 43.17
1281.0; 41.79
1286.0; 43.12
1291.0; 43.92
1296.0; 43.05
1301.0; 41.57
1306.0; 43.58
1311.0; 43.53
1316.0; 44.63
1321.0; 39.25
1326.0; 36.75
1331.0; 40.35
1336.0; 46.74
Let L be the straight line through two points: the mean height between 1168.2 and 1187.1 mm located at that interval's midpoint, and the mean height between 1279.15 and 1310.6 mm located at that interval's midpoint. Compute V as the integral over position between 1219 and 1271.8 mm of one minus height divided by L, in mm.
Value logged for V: 9.8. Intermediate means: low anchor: 48.7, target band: 36.9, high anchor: 42.9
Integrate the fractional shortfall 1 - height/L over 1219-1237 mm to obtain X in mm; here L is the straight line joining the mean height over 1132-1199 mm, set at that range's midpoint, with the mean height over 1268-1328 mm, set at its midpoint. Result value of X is 4.8 mm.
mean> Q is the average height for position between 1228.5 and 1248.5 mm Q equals 37.5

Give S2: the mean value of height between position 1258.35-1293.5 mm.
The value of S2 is 42.6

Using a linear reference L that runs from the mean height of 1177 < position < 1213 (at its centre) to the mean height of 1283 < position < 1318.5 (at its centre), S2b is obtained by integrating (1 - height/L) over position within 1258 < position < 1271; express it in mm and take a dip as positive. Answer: 0.2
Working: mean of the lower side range 39.8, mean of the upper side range 43.3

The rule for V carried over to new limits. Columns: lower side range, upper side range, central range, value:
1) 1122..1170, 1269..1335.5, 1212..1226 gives 5.6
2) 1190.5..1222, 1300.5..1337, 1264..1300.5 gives -3.9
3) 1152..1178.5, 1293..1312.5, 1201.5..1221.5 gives 7.7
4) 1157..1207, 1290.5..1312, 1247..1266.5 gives 1.9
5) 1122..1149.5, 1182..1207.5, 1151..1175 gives -3.3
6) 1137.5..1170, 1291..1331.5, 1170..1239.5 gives 8.4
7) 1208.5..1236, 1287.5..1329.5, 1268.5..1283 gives -2.3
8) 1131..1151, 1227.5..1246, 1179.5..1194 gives -2.7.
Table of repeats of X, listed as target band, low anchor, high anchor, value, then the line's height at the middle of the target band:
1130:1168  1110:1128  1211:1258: -4.5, 37.1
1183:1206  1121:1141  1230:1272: -1.3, 38.7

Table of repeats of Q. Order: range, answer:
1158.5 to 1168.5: 45.8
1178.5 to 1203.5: 43.1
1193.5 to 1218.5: 31.7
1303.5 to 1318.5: 43.9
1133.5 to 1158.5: 40.4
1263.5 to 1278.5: 43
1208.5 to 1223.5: 24.7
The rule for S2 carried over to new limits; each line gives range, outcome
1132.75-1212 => 42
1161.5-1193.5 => 47.5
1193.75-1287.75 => 36.4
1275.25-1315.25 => 43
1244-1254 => 38.1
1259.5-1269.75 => 41.7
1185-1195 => 43.9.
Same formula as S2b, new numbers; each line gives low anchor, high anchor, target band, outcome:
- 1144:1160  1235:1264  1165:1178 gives -2.8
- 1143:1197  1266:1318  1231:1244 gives 1.8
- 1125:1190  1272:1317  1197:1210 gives 2.6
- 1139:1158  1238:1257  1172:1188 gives -3.3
